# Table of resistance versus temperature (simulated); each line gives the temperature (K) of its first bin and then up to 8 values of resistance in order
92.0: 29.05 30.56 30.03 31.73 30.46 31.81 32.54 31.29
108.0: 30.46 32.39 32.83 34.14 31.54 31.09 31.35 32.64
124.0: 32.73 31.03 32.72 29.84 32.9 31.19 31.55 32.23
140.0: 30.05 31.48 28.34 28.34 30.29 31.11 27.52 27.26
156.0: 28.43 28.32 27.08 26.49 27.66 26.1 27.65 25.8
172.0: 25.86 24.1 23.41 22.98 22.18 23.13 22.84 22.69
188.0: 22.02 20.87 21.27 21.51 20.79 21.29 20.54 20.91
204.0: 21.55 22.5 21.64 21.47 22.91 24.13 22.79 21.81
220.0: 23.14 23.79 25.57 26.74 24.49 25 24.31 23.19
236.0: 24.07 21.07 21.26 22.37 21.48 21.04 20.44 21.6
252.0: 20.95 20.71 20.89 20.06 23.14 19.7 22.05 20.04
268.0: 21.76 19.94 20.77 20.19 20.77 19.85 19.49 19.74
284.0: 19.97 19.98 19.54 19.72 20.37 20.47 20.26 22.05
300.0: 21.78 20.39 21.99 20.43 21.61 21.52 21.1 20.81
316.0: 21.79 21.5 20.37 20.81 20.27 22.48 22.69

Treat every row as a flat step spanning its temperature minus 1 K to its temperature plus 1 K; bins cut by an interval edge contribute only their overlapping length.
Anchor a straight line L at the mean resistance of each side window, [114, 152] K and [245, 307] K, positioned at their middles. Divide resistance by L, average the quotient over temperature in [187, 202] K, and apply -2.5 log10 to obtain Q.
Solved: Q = 0.25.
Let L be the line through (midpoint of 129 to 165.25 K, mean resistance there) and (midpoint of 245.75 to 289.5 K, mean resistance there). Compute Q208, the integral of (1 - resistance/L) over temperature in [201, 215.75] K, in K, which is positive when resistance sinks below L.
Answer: 1.6 K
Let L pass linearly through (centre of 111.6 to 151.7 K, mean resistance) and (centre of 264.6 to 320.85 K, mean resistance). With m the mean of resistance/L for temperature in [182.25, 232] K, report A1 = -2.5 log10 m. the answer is 0.16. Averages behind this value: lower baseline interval 31.3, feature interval 22.6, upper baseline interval 20.7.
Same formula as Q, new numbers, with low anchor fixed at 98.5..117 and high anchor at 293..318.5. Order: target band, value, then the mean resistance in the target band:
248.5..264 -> 0.14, 21.1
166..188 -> 0.17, 24.1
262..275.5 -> 0.12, 20.7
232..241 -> 0.11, 22.6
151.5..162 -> 0.06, 27.6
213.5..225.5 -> 0.10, 23.6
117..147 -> -0.02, 31.2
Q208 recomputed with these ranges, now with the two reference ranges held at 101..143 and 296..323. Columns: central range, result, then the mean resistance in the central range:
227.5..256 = 3.2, 22.2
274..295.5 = 2.5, 20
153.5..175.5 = 2.0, 26.7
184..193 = 2.0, 21.8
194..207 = 2.9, 21.3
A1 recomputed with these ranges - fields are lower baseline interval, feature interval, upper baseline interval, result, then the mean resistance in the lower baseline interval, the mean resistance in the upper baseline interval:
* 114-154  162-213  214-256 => 0.16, 30.9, 22.8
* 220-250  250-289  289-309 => 0.07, 23.1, 20.9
